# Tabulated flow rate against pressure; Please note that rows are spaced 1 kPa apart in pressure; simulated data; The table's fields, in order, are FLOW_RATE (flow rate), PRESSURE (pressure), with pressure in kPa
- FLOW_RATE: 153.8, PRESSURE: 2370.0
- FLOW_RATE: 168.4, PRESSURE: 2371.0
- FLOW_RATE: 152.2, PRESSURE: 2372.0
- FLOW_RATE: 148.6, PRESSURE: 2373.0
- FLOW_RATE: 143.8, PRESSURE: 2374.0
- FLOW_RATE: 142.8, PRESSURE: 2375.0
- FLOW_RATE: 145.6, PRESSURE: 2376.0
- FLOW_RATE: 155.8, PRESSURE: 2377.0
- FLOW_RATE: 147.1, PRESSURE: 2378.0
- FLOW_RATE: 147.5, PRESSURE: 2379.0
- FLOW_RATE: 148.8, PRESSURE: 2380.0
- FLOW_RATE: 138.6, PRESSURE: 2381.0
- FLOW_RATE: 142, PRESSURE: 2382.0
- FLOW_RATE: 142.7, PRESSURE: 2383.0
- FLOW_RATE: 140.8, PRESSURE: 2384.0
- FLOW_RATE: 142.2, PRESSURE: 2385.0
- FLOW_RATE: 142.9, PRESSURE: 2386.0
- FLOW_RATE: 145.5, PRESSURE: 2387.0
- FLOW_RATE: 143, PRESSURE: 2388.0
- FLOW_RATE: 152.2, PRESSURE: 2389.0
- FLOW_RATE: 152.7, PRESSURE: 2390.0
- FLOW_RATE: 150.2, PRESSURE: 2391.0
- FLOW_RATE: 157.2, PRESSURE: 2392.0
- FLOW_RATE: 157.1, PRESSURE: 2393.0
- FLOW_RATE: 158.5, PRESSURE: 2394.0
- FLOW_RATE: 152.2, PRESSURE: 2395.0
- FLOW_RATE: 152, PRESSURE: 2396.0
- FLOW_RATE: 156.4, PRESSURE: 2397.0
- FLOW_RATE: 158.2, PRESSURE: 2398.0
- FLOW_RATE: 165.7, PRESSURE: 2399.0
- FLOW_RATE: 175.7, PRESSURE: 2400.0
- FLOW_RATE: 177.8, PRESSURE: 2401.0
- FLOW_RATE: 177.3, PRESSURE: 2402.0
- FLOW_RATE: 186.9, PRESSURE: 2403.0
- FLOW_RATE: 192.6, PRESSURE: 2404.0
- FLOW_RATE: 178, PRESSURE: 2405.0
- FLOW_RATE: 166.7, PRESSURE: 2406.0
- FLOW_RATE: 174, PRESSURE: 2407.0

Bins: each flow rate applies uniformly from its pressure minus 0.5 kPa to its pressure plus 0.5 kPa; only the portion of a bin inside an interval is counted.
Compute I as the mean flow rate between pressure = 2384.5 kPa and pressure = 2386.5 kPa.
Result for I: 143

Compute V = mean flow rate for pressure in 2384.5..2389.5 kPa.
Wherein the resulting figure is 145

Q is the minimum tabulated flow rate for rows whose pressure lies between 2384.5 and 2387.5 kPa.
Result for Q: 142.2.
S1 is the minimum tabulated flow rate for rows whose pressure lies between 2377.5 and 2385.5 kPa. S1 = 138.6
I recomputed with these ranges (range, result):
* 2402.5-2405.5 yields 186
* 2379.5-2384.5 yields 143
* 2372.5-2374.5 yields 146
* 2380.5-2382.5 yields 140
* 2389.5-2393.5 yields 154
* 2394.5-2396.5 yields 152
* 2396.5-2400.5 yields 164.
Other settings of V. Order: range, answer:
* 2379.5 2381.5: 144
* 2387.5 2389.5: 148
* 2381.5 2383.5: 142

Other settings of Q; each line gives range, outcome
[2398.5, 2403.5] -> 165.7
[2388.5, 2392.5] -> 150.2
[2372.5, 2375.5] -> 142.8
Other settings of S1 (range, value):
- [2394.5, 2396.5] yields 152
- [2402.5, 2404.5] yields 186.9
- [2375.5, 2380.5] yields 145.6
